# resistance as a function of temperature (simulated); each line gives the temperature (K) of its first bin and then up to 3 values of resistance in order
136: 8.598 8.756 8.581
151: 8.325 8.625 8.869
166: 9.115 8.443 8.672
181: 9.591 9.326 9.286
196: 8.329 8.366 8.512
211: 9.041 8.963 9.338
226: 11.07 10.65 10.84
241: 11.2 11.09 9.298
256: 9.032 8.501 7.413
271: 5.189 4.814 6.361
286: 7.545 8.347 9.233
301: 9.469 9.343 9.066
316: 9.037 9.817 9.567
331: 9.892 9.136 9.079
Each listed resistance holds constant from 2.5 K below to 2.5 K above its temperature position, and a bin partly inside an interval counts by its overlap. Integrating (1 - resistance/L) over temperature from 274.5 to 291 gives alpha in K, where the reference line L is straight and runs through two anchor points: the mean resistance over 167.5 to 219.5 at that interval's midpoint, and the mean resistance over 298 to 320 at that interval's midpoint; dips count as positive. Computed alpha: 4.6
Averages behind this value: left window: 8.87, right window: 9.27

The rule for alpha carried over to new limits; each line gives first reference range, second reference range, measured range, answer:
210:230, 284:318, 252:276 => 5.0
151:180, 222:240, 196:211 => 2.1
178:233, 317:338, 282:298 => 2.2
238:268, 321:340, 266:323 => 9.2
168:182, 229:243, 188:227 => 3.5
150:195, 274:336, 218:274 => -4.0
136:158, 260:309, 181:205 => -1.8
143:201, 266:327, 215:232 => -3.1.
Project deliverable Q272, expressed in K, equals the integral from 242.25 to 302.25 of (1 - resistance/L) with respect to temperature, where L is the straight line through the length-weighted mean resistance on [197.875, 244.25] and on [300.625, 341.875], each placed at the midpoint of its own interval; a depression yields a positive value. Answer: 9.52 K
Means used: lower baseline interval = 9.78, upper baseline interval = 9.39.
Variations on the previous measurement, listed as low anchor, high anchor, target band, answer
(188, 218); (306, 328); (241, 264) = -1.5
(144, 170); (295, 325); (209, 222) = -0.2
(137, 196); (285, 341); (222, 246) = -5.0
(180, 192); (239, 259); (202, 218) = 1.4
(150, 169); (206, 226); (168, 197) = 0.0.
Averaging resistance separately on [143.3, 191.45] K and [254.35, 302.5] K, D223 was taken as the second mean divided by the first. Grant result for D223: 0.8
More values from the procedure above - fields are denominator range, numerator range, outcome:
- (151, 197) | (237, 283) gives 0.92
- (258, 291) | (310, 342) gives 1.38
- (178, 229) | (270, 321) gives 0.87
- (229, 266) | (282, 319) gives 0.89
